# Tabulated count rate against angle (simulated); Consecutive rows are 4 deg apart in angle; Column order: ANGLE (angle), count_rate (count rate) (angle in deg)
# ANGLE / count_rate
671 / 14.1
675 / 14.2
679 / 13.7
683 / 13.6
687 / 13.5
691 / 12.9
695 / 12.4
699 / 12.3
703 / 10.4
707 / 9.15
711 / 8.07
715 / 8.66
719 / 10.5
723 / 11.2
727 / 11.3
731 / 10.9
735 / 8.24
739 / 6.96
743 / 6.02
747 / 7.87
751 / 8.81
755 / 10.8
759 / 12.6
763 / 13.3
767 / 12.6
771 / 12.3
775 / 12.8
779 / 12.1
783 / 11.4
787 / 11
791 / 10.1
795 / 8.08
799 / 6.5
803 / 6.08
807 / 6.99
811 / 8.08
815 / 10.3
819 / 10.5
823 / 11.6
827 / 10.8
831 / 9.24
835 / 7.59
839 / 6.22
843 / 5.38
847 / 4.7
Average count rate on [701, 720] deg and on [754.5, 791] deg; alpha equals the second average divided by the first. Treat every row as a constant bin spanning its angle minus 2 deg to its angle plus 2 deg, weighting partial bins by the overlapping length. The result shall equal 1.3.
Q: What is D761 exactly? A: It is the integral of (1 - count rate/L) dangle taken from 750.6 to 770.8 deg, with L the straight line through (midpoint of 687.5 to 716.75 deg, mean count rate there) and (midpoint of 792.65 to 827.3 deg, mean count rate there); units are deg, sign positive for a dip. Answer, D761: -4.8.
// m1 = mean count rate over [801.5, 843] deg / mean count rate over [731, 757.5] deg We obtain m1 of 1.0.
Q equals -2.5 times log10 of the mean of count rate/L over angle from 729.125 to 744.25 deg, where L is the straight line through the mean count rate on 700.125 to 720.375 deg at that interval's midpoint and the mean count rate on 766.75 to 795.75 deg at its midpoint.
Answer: 0.24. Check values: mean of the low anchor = 9.45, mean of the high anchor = 11.4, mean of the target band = 8.11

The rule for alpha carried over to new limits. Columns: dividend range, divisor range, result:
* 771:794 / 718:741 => 1.16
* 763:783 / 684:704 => 1.00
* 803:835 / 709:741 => 0.98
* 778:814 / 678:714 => 0.76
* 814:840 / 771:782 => 0.78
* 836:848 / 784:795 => 0.56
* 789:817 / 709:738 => 0.82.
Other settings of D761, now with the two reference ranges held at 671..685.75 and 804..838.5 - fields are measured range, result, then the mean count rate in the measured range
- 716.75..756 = 9.02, 9.22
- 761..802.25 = -1.38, 10.9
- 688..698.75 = 0.55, 12.7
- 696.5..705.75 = 1.33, 11.2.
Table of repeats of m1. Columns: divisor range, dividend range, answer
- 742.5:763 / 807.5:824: 0.99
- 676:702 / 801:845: 0.65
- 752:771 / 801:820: 0.68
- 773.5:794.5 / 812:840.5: 0.85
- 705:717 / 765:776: 1.45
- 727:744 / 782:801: 1.09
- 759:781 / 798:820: 0.64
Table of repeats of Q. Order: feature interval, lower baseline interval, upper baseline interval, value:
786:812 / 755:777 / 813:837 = 0.360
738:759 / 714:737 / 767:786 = 0.282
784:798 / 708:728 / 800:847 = -0.104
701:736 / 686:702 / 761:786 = 0.258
